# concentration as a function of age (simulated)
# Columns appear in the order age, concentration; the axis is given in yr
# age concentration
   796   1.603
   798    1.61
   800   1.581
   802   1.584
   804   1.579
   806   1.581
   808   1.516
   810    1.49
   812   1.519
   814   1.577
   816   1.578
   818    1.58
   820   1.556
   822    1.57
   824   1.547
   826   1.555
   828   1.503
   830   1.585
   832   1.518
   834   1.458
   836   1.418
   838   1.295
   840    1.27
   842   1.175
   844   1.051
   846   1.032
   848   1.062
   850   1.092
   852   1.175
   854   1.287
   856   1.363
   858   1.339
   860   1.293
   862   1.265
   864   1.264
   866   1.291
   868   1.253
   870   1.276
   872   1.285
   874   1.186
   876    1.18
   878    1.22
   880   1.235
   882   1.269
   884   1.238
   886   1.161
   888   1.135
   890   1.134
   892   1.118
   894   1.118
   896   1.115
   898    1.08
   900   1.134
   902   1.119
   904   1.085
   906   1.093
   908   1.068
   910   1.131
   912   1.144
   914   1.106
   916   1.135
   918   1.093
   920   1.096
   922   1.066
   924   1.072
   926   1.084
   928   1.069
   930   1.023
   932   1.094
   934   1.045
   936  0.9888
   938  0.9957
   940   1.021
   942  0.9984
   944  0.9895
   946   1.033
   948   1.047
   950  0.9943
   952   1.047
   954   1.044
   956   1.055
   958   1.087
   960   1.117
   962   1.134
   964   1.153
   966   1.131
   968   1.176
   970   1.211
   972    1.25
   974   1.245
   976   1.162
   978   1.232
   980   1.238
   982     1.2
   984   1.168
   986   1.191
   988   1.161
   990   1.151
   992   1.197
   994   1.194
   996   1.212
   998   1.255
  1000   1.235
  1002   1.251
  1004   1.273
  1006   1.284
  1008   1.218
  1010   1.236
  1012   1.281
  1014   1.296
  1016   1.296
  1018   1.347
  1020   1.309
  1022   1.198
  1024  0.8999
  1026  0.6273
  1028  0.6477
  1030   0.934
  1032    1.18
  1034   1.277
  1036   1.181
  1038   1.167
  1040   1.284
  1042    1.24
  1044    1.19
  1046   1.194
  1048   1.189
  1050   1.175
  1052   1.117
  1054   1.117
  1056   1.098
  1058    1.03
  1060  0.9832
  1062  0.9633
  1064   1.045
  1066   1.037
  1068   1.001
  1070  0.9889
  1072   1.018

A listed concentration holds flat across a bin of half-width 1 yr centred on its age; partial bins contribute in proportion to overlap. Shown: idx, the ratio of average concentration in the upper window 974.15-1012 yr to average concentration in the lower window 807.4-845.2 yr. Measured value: 0.83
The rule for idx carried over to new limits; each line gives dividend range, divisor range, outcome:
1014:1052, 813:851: 0.82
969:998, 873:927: 1.06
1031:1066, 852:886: 0.91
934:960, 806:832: 0.66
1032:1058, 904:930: 1.08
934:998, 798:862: 0.80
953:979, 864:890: 0.94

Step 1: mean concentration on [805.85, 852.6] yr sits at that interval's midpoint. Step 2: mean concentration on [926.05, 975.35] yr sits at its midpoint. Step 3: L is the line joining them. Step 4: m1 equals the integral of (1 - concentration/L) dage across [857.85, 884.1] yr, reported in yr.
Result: 0.8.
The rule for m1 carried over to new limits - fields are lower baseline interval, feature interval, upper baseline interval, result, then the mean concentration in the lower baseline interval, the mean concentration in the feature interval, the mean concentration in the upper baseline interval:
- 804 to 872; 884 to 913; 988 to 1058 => 4.1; 1.38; 1.12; 1.17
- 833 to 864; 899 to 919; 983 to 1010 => 1.9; 1.24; 1.11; 1.22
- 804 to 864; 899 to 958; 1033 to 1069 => 9.7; 1.39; 1.06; 1.13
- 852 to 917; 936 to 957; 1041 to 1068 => 2.5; 1.19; 1.02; 1.1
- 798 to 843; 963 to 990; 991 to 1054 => 1.2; 1.5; 1.19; 1.17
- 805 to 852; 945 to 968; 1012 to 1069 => 2.8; 1.41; 1.08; 1.11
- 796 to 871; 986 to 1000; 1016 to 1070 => -0.4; 1.4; 1.2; 1.1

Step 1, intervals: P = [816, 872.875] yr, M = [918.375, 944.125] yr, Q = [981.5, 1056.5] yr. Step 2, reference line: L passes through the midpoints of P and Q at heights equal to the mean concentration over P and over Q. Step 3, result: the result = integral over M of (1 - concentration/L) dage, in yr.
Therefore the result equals 4.3 yr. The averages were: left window 1.34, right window 1.17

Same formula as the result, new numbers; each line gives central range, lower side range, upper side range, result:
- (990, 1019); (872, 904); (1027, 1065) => -3.4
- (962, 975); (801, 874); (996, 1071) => 0.3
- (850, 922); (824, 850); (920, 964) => 1.0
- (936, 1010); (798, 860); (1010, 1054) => 4.5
